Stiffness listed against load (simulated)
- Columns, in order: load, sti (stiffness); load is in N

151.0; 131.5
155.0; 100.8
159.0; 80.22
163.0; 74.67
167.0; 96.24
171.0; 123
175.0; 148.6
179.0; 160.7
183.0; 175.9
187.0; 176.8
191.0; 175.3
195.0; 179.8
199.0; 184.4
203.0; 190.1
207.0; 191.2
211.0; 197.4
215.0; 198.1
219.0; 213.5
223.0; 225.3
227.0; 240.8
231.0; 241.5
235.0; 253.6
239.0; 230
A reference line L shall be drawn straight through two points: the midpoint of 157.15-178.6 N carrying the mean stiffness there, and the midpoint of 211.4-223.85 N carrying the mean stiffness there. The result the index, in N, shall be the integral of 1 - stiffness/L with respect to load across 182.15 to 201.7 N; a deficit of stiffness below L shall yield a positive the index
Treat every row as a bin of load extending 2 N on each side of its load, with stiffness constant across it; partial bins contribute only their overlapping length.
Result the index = -2.8 N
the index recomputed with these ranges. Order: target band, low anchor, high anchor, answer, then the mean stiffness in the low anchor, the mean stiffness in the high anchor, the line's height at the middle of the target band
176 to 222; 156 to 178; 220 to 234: -3.4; 107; 236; 176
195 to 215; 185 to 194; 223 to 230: 1.1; 176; 236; 202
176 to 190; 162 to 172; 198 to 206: -3.1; 97.8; 188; 139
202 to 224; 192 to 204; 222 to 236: 0.9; 184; 240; 211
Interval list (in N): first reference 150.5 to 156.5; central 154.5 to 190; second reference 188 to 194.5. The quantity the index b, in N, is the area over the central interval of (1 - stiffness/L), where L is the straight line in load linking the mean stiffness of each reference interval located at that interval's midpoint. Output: 4.6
